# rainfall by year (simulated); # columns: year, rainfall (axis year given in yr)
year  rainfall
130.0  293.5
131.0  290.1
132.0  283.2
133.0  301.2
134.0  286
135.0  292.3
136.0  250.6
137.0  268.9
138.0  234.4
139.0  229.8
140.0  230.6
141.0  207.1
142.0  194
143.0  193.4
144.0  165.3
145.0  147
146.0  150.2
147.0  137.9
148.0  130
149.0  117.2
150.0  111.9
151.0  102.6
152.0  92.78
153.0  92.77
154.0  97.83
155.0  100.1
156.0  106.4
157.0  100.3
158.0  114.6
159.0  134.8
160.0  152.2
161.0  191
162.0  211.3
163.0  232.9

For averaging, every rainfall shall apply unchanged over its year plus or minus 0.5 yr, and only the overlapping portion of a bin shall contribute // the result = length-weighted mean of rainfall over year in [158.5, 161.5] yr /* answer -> 159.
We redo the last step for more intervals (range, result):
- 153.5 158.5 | 104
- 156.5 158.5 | 107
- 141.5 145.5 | 175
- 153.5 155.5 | 99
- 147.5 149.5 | 124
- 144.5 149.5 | 136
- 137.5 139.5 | 232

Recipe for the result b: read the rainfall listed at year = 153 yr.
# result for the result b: 92.77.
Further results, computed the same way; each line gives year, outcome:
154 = 97.83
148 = 130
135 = 292.3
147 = 137.9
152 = 92.78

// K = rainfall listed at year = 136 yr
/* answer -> 250.6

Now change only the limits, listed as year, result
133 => 301.2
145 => 147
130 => 293.5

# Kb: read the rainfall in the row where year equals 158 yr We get 114.6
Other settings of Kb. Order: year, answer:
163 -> 232.9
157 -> 100.3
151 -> 102.6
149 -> 117.2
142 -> 194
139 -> 229.8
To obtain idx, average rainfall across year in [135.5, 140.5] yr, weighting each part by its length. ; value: 243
